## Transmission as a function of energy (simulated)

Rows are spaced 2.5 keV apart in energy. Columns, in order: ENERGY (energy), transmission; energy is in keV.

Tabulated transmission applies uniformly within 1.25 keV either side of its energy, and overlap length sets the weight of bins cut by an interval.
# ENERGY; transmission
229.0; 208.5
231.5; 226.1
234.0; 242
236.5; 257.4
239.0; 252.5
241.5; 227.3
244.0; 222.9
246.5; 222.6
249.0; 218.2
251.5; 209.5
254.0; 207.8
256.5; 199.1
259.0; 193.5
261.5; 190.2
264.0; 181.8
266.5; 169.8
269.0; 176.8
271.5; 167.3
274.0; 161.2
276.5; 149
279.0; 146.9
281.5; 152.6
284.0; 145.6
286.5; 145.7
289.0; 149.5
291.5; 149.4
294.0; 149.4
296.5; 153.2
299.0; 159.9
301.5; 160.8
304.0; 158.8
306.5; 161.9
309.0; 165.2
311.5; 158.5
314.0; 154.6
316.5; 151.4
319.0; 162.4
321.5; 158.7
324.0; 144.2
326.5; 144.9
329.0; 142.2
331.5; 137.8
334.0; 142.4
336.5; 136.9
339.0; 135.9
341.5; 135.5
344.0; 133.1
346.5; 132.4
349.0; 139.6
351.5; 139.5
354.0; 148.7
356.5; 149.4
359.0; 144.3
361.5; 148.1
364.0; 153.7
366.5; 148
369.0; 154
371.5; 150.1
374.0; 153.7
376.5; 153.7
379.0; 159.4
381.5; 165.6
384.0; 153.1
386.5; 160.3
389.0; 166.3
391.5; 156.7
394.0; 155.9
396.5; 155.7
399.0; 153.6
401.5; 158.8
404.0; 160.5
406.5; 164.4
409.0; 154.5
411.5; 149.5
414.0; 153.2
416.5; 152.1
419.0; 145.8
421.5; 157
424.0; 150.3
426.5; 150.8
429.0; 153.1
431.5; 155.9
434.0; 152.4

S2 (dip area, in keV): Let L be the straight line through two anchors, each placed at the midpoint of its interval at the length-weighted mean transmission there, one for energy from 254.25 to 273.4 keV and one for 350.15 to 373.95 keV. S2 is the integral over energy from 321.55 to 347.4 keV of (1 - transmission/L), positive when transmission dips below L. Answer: 3.1 keV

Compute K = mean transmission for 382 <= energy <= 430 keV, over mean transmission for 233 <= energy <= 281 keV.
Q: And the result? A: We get 0.8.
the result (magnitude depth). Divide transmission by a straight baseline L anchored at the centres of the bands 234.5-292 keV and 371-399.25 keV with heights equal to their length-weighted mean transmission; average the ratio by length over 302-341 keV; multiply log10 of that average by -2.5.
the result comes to 0.16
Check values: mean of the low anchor 188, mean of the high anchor 157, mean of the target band 150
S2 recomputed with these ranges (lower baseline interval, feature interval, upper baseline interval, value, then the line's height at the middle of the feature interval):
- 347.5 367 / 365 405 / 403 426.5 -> -1.8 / 150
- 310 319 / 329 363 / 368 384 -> 3.4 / 156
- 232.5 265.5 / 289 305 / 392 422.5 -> 3.5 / 198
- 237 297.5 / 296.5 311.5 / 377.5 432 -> 1.3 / 175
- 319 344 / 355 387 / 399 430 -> -1.1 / 148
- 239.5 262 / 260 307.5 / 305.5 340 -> 6.1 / 184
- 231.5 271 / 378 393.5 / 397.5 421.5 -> 0.3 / 163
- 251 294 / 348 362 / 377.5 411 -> 1.5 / 162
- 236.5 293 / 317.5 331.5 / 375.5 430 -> 1.9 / 172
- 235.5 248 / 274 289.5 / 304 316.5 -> 3.4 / 191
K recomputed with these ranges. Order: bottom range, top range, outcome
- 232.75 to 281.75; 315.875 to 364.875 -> 0.73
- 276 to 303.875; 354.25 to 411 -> 1.03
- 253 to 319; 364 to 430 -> 0.95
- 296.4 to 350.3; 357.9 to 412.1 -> 1.05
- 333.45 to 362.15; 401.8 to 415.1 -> 1.12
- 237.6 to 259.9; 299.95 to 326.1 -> 0.72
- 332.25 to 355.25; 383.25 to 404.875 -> 1.14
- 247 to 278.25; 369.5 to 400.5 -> 0.85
